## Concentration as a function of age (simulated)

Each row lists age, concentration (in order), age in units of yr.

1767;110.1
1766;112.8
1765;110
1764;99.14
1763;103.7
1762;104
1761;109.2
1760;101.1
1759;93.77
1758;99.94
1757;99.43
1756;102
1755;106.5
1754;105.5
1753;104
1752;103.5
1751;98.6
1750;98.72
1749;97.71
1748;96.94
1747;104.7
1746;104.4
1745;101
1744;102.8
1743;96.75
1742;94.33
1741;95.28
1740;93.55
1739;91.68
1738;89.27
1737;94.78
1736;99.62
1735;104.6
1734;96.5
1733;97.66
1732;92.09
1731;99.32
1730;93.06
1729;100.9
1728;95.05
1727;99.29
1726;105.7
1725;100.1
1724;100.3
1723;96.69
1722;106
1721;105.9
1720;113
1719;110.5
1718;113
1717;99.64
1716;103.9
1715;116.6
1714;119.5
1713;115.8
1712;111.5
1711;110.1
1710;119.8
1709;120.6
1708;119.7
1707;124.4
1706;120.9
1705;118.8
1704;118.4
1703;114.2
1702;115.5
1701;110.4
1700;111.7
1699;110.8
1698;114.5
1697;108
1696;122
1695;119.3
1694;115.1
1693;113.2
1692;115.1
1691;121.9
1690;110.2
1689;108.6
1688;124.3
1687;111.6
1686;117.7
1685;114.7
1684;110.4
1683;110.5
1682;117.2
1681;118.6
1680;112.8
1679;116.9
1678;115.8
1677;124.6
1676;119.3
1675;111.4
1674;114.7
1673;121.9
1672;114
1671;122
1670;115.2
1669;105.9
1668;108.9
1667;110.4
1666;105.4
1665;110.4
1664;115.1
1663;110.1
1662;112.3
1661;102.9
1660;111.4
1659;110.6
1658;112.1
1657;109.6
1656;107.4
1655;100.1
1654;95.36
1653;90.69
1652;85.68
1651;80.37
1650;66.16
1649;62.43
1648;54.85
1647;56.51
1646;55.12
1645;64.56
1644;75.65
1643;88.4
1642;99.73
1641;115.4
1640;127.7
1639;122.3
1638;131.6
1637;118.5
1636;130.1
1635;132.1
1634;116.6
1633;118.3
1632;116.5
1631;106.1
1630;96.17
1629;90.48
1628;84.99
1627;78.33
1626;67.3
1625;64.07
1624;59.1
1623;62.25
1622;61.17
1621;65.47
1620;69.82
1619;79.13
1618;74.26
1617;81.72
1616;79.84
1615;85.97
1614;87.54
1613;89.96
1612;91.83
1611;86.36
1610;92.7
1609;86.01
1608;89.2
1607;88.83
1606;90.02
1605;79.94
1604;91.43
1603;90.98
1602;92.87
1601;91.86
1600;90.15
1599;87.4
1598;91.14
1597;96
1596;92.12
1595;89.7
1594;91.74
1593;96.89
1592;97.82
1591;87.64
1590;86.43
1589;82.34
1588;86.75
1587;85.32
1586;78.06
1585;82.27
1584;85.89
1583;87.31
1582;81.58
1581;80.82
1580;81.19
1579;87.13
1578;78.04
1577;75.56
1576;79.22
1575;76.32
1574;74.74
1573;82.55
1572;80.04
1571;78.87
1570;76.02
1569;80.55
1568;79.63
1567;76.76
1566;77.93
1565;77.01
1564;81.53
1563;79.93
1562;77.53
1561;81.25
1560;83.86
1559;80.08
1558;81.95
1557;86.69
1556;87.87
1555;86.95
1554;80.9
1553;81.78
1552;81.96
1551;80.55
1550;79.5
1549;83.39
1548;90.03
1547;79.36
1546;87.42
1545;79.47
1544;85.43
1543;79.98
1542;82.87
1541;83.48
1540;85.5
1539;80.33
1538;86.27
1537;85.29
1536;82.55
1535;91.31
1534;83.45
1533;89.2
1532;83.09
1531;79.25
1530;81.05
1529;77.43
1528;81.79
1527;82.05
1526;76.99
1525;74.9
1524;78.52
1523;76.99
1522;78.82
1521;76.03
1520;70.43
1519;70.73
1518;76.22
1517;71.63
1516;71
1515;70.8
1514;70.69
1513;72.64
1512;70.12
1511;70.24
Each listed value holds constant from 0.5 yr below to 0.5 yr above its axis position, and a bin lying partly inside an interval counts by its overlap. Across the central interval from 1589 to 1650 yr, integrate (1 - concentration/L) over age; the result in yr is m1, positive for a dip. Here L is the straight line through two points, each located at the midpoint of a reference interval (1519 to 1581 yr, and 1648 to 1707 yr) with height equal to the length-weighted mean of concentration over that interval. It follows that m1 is 4.86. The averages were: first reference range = 81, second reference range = 110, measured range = 88.9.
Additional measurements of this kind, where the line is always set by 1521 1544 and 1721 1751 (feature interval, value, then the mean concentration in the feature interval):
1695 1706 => -2.2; 115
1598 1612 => -0.2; 89.2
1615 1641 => -1.1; 93.6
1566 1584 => 1.1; 79.9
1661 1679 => -4.0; 114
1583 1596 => -0.2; 87.7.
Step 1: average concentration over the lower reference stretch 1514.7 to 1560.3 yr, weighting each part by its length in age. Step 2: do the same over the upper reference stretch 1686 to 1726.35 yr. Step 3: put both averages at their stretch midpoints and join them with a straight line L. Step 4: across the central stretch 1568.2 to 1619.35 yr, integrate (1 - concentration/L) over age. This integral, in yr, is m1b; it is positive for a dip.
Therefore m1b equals 3.49 yr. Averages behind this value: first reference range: 81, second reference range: 113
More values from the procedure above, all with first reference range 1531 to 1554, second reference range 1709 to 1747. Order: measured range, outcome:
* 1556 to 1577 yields 1.5 yr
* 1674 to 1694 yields -3.5 yr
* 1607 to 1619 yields 0.7 yr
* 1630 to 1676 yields -4.0 yr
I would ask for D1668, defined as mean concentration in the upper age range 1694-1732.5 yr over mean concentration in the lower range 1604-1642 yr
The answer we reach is 1.19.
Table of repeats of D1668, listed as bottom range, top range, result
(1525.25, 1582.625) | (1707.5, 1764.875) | 1.26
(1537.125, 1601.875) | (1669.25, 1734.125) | 1.34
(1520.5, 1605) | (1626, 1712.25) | 1.29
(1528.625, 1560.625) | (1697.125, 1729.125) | 1.33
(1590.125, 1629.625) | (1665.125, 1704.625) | 1.36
